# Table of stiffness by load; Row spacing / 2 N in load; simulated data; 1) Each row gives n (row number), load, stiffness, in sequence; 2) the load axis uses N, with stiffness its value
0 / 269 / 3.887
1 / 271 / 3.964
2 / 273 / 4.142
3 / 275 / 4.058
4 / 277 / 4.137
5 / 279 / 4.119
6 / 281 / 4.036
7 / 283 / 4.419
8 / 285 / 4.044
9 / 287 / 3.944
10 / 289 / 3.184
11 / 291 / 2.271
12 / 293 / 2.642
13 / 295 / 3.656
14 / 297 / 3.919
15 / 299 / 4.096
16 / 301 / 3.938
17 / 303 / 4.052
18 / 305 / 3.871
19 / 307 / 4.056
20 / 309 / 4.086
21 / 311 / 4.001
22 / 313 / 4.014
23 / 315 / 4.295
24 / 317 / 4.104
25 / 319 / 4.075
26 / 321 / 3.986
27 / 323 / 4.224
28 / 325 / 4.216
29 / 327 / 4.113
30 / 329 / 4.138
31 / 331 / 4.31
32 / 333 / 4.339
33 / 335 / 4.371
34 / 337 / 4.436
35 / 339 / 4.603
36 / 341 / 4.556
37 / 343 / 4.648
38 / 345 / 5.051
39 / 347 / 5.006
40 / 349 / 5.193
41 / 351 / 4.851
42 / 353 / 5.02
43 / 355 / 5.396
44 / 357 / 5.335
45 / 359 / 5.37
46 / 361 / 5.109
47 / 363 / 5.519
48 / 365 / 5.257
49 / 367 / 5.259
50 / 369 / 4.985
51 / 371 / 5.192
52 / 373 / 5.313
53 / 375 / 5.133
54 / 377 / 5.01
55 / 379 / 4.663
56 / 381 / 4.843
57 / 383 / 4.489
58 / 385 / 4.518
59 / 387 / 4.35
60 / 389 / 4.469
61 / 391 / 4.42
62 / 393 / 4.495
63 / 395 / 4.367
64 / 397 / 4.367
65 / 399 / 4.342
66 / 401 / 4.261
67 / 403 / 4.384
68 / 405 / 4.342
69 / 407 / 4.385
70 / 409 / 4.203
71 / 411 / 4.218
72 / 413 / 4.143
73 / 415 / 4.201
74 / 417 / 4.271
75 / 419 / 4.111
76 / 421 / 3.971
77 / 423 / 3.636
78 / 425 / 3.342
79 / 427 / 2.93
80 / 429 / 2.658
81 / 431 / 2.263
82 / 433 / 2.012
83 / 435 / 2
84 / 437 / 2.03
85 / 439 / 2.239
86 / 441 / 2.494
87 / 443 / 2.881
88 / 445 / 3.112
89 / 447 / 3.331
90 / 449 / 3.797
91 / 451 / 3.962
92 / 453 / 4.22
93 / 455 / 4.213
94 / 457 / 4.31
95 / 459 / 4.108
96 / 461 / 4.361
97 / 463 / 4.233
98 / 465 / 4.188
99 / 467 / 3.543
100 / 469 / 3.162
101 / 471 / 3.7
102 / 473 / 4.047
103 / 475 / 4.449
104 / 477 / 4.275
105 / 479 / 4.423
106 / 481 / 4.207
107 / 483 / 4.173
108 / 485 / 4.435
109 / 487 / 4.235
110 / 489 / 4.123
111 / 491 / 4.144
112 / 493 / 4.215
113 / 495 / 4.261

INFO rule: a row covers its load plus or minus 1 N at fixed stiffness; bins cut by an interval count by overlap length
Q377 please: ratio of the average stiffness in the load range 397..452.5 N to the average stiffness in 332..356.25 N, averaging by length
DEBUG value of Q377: 0.7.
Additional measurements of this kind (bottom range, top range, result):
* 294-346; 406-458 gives 0.81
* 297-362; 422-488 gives 0.80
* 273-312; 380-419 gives 1.14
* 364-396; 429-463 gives 0.67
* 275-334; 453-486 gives 1.04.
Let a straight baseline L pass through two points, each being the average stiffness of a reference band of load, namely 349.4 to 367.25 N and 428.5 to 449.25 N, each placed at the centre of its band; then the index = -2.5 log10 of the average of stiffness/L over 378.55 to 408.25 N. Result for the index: -0.10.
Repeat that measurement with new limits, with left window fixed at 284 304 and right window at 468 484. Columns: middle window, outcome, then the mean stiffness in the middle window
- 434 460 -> 0.209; 3.28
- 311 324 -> -0.132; 4.11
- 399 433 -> 0.028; 3.79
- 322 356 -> -0.242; 4.62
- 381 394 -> -0.174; 4.49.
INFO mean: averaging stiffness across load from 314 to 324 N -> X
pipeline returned 4.14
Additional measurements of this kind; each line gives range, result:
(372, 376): 5.22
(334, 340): 4.47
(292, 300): 3.58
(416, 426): 3.87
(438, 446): 2.68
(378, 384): 4.67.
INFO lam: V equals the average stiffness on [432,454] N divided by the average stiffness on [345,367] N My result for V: 0.6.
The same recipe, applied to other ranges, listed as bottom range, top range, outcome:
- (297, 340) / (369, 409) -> 1.11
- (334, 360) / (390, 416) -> 0.88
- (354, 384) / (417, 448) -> 0.57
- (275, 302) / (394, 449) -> 0.94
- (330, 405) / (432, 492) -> 0.77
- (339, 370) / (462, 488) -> 0.80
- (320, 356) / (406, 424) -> 0.90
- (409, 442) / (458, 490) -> 1.29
